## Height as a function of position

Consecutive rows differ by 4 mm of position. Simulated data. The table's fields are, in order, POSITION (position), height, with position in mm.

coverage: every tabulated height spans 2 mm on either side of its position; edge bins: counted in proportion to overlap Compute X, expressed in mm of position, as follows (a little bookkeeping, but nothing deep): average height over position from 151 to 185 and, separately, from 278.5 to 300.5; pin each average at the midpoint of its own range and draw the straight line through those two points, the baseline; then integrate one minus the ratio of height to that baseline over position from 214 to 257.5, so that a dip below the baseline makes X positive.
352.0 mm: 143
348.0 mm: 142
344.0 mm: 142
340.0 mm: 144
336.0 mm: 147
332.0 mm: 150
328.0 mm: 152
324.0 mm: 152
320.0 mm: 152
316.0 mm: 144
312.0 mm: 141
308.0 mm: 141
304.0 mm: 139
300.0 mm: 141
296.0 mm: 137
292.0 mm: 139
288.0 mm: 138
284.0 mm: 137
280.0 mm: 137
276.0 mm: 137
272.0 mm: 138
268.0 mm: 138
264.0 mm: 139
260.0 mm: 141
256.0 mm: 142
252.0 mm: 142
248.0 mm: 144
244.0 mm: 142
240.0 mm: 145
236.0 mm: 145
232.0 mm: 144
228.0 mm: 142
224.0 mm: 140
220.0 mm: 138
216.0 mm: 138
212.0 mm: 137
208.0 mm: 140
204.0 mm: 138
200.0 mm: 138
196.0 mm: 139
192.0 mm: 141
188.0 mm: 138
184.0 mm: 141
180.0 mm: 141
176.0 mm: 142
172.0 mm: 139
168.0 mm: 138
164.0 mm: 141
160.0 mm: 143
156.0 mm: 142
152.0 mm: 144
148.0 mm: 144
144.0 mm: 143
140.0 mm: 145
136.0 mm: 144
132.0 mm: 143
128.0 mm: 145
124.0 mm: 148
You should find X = -0.8 mm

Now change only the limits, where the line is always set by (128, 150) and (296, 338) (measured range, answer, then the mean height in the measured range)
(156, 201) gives 1.3 mm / 140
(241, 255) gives 0.2 mm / 143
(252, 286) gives 1.5 mm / 139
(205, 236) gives 1.0 mm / 140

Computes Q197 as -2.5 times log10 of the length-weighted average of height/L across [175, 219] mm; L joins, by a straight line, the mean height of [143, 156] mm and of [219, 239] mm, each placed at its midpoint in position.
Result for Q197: 0.03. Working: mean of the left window 143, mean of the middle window 139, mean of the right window 142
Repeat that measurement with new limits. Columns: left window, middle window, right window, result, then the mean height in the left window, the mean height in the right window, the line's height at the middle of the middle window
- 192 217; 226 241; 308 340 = -0.02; 139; 148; 141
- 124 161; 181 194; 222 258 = 0.03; 144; 143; 143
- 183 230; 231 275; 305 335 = 0.01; 139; 147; 142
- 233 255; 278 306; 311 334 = 0.06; 144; 149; 147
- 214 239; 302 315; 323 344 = 0.05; 141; 148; 147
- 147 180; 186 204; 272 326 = 0.02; 142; 141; 141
